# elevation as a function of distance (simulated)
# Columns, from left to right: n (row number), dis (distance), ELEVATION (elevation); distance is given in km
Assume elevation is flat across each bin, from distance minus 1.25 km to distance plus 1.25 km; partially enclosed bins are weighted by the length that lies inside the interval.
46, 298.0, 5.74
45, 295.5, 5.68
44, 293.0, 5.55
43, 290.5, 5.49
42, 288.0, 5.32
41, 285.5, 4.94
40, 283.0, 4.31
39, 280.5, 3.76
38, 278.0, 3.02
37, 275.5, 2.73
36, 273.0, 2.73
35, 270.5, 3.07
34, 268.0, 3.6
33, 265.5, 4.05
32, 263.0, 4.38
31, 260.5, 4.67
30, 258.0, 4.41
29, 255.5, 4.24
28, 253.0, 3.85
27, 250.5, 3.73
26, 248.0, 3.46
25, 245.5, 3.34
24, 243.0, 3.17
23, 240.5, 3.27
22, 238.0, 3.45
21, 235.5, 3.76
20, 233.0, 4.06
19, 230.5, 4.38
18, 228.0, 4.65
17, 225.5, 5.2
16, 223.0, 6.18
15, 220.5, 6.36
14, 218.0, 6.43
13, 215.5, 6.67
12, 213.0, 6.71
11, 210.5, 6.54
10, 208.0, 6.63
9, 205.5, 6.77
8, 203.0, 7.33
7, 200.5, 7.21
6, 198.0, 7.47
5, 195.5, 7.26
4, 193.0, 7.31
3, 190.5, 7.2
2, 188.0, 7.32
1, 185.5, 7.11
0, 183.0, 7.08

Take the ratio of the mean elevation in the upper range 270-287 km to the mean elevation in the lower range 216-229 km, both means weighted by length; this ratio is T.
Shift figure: 0.61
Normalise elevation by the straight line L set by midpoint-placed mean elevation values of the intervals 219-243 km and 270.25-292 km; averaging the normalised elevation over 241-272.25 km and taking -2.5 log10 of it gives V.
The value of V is 0.12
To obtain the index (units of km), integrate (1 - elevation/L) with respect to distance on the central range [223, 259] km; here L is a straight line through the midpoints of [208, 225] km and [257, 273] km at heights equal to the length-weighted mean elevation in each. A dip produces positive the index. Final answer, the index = 8.0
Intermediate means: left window 6.44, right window 3.92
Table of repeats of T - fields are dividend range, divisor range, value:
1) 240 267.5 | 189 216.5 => 0.55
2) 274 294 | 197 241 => 0.76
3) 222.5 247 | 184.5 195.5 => 0.56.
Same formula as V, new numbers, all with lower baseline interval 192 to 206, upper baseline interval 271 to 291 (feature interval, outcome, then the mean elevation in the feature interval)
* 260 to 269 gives 0.117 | 4.15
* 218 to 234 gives 0.177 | 5.26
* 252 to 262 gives 0.141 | 4.31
